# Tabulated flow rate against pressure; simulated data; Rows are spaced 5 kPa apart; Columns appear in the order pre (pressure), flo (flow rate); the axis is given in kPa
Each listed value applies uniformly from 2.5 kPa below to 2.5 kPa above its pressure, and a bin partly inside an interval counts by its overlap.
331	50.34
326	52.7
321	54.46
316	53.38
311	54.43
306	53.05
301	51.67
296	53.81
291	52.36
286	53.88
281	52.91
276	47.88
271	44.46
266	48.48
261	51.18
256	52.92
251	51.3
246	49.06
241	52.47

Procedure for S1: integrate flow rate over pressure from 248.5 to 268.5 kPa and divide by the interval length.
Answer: 51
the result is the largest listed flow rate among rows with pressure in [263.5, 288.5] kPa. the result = 53.88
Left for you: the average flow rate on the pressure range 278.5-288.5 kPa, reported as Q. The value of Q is 53.4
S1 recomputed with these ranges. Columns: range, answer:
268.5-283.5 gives 48.4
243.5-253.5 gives 50.2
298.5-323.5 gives 53.4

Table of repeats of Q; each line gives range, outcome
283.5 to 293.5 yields 53.1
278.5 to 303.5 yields 52.9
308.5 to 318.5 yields 53.9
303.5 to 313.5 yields 53.7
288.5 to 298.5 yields 53.1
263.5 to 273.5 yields 46.5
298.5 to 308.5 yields 52.4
